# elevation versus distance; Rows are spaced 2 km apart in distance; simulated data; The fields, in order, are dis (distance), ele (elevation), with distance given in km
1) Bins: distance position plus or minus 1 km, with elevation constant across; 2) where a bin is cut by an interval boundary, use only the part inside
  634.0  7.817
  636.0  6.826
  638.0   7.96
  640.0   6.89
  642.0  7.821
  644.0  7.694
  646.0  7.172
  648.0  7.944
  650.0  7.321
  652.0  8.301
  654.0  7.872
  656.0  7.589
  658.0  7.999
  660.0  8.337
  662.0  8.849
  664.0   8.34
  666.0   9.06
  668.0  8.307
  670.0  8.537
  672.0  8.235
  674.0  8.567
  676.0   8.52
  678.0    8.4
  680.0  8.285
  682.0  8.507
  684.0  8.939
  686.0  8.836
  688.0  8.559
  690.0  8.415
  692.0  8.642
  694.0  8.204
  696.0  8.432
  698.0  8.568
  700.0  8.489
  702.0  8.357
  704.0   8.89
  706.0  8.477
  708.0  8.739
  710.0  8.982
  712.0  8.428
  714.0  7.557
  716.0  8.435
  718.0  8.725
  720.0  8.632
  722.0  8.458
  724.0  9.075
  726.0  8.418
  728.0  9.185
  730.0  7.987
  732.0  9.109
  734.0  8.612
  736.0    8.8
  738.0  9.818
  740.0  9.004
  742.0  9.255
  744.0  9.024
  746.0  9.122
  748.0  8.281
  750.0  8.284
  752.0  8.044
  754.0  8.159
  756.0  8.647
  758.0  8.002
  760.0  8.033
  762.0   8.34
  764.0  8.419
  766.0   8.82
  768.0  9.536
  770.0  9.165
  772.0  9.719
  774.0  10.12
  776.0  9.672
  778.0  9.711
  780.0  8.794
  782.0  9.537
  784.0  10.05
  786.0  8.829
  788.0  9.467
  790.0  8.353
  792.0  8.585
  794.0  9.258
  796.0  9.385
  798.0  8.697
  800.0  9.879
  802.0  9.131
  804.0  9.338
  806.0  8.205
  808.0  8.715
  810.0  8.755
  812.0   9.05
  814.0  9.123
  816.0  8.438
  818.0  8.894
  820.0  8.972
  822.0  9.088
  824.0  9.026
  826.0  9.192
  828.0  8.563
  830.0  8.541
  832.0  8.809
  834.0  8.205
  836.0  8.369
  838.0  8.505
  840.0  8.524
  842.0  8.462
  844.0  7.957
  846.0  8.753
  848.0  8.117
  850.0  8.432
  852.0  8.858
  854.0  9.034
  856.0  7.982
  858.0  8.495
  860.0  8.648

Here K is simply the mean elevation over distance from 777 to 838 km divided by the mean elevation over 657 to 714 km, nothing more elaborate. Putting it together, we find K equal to 1.1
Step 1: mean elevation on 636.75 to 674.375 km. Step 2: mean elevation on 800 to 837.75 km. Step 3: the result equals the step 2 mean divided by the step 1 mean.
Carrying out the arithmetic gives 1.1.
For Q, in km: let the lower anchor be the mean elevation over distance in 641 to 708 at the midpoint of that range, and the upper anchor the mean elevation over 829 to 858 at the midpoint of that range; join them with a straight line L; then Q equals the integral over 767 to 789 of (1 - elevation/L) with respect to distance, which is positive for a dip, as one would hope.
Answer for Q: -2.9 km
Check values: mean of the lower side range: 8.32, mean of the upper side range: 8.47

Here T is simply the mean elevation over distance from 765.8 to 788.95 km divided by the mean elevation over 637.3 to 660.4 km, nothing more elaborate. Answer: 1.23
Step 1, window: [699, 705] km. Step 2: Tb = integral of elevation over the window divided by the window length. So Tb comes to 8.58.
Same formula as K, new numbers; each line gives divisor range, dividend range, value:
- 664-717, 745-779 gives 1.04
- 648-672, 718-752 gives 1.07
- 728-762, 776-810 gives 1.06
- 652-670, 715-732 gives 1.04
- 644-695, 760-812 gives 1.10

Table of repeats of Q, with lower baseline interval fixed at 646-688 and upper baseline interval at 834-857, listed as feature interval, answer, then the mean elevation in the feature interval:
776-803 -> -2.6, 9.22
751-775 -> -1.0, 8.75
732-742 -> -0.9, 9.08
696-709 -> -0.4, 8.57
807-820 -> -0.6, 8.84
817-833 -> -0.9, 8.89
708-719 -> -0.1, 8.45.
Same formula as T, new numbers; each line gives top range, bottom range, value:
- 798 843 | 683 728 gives 1.03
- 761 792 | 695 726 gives 1.08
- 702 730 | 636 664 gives 1.10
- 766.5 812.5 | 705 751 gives 1.06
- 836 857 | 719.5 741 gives 0.96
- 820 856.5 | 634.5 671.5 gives 1.08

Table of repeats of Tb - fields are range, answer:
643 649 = 7.6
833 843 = 8.41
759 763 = 8.19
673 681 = 8.44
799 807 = 9.14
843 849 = 8.28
